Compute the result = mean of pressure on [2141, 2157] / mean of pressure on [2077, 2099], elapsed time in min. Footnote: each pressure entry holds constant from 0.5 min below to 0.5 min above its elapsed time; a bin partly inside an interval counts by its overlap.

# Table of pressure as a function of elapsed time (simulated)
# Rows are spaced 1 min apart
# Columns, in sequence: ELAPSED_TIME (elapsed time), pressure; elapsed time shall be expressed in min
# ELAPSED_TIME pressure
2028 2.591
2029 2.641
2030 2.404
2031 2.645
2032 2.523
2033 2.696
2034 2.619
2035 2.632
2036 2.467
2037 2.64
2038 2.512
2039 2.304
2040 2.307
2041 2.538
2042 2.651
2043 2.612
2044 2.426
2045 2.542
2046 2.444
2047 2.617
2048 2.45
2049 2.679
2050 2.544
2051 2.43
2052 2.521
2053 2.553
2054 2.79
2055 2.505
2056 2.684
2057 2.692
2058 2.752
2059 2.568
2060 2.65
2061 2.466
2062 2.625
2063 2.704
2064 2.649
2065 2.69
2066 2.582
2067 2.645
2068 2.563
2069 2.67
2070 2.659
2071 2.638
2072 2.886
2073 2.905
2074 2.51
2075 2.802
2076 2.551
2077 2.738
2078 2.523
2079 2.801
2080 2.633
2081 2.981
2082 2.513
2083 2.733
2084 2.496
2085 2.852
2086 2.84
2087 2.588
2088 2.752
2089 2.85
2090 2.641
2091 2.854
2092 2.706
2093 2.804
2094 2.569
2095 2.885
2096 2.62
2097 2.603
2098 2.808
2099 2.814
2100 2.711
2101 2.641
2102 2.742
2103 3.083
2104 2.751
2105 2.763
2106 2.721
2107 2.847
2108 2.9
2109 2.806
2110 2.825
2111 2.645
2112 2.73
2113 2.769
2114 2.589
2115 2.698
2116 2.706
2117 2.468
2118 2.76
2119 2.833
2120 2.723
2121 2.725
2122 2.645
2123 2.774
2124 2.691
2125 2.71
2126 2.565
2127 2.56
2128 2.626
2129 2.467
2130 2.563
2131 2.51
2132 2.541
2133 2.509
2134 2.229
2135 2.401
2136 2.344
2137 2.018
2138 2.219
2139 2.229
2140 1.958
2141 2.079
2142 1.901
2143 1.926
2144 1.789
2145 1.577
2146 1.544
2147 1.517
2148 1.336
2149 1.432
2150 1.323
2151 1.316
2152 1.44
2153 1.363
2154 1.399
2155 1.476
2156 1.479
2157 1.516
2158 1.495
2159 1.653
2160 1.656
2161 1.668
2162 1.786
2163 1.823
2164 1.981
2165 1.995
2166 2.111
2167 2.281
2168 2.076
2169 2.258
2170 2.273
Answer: 0.6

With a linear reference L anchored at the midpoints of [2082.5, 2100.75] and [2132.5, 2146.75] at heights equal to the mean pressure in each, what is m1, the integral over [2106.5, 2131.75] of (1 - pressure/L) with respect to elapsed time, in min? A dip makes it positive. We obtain -3.8 min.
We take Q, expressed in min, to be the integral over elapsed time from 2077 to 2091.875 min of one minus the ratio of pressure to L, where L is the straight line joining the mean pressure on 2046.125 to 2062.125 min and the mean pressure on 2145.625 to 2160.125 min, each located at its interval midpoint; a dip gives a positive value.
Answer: -3.2 min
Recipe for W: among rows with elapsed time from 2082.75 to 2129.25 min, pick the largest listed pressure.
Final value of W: 3.083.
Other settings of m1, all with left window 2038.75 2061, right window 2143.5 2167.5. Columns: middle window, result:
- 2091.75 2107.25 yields -4.7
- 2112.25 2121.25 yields -3.3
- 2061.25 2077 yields -1.9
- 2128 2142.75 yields -4.0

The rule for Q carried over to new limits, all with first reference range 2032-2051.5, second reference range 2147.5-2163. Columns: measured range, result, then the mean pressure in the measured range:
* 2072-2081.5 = -2.20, 2.72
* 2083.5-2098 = -4.42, 2.72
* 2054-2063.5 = -1.03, 2.64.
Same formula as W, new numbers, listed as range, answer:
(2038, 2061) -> 2.79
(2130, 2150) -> 2.563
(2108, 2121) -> 2.9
